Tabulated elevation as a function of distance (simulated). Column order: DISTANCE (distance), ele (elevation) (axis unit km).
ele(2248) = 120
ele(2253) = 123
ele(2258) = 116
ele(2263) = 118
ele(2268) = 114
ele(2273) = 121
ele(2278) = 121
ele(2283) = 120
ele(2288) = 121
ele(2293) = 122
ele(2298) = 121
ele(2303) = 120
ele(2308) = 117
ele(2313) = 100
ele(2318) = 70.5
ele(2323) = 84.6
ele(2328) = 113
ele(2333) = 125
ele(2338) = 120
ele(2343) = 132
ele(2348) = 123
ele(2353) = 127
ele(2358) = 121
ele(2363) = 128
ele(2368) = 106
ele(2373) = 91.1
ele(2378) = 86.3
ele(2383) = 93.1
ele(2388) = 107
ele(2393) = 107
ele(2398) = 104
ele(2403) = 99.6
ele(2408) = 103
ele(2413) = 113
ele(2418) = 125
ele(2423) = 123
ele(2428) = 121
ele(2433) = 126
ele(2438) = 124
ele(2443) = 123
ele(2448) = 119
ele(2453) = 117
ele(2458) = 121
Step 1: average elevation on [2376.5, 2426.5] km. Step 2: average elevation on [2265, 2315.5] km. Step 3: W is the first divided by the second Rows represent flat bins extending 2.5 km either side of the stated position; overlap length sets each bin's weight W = 0.91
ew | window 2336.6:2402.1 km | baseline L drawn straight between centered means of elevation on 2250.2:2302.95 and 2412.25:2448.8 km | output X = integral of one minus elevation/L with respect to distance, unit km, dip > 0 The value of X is 5.7 km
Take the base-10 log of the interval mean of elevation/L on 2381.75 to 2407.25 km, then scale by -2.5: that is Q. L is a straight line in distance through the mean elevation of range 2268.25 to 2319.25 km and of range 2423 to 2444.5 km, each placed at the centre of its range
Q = 0.178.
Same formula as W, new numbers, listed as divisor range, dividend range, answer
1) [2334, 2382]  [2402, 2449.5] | 1.03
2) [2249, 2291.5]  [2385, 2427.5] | 0.93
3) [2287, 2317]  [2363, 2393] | 0.88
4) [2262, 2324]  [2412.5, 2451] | 1.09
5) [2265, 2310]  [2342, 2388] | 0.93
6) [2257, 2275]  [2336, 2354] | 1.07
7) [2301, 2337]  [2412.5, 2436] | 1.17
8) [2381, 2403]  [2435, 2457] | 1.18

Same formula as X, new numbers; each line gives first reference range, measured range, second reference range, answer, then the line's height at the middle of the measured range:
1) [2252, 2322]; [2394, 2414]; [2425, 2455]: 2.6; 120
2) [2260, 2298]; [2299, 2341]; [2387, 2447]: 4.0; 118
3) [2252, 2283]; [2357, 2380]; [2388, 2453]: 2.1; 116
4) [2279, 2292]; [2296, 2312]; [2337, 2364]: 0.6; 122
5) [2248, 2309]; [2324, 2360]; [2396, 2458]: -0.9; 118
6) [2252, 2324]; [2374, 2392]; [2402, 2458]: 3.2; 116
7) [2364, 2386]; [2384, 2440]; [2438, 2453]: -1.9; 109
